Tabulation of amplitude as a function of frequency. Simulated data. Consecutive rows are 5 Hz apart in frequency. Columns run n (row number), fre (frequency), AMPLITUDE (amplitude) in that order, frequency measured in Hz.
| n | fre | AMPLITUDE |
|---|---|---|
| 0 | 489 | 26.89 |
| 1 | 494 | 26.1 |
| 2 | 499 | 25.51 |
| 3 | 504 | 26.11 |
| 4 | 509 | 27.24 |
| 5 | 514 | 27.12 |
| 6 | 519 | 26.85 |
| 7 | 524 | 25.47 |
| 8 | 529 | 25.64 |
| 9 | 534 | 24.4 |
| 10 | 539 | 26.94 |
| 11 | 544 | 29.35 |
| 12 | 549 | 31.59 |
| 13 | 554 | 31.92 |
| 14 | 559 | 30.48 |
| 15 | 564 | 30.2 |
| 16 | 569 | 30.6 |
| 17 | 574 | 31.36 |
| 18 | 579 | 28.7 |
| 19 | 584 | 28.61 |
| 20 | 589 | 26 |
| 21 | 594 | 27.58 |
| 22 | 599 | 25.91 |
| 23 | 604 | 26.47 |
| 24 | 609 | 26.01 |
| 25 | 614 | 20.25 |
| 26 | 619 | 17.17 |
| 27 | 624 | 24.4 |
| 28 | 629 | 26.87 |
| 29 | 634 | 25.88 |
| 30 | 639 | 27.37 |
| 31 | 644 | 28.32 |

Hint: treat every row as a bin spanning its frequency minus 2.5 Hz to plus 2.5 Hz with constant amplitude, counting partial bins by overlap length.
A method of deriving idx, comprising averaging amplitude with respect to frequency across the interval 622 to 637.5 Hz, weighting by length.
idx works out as 25.9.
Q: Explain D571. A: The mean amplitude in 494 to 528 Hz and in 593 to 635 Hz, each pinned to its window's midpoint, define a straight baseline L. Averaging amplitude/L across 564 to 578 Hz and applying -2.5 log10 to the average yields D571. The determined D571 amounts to -0.21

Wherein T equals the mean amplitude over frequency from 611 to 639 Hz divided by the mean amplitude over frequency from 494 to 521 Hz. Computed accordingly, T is 0.88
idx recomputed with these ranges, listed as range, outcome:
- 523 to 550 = 27.1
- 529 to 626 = 27.2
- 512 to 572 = 28.4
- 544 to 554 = 31.1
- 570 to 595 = 28.6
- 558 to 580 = 30.4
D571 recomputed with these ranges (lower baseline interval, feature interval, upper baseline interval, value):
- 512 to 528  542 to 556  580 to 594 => -0.15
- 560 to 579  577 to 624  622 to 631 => 0.11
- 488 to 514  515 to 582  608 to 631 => -0.16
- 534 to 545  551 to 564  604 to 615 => -0.18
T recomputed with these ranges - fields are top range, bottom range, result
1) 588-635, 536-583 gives 0.82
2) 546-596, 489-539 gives 1.14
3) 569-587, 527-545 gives 1.12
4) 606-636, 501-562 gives 0.84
